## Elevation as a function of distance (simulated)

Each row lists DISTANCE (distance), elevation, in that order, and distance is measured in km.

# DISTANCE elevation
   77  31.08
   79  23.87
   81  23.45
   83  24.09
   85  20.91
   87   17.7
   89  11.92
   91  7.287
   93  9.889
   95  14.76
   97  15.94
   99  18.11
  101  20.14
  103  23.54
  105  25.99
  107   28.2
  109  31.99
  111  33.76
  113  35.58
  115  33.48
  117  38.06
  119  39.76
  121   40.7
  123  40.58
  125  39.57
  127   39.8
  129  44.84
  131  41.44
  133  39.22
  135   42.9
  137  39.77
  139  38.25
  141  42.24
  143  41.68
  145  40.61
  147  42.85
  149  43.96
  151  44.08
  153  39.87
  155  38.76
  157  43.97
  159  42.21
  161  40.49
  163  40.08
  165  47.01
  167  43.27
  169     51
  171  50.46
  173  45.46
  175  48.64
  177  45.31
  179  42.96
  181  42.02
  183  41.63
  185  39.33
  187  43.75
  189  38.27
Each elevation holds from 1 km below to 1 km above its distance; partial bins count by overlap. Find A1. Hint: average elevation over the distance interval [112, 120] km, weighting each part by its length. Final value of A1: 36.7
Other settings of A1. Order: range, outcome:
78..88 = 22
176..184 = 43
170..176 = 48.2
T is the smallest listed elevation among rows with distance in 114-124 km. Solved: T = 33.48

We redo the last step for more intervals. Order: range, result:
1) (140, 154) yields 39.87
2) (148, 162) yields 38.76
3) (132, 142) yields 38.25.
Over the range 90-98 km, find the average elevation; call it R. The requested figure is 12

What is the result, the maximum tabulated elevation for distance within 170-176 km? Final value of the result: 50.46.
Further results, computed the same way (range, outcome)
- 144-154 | 44.08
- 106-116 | 35.58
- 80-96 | 24.09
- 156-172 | 51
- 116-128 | 40.7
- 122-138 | 44.84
